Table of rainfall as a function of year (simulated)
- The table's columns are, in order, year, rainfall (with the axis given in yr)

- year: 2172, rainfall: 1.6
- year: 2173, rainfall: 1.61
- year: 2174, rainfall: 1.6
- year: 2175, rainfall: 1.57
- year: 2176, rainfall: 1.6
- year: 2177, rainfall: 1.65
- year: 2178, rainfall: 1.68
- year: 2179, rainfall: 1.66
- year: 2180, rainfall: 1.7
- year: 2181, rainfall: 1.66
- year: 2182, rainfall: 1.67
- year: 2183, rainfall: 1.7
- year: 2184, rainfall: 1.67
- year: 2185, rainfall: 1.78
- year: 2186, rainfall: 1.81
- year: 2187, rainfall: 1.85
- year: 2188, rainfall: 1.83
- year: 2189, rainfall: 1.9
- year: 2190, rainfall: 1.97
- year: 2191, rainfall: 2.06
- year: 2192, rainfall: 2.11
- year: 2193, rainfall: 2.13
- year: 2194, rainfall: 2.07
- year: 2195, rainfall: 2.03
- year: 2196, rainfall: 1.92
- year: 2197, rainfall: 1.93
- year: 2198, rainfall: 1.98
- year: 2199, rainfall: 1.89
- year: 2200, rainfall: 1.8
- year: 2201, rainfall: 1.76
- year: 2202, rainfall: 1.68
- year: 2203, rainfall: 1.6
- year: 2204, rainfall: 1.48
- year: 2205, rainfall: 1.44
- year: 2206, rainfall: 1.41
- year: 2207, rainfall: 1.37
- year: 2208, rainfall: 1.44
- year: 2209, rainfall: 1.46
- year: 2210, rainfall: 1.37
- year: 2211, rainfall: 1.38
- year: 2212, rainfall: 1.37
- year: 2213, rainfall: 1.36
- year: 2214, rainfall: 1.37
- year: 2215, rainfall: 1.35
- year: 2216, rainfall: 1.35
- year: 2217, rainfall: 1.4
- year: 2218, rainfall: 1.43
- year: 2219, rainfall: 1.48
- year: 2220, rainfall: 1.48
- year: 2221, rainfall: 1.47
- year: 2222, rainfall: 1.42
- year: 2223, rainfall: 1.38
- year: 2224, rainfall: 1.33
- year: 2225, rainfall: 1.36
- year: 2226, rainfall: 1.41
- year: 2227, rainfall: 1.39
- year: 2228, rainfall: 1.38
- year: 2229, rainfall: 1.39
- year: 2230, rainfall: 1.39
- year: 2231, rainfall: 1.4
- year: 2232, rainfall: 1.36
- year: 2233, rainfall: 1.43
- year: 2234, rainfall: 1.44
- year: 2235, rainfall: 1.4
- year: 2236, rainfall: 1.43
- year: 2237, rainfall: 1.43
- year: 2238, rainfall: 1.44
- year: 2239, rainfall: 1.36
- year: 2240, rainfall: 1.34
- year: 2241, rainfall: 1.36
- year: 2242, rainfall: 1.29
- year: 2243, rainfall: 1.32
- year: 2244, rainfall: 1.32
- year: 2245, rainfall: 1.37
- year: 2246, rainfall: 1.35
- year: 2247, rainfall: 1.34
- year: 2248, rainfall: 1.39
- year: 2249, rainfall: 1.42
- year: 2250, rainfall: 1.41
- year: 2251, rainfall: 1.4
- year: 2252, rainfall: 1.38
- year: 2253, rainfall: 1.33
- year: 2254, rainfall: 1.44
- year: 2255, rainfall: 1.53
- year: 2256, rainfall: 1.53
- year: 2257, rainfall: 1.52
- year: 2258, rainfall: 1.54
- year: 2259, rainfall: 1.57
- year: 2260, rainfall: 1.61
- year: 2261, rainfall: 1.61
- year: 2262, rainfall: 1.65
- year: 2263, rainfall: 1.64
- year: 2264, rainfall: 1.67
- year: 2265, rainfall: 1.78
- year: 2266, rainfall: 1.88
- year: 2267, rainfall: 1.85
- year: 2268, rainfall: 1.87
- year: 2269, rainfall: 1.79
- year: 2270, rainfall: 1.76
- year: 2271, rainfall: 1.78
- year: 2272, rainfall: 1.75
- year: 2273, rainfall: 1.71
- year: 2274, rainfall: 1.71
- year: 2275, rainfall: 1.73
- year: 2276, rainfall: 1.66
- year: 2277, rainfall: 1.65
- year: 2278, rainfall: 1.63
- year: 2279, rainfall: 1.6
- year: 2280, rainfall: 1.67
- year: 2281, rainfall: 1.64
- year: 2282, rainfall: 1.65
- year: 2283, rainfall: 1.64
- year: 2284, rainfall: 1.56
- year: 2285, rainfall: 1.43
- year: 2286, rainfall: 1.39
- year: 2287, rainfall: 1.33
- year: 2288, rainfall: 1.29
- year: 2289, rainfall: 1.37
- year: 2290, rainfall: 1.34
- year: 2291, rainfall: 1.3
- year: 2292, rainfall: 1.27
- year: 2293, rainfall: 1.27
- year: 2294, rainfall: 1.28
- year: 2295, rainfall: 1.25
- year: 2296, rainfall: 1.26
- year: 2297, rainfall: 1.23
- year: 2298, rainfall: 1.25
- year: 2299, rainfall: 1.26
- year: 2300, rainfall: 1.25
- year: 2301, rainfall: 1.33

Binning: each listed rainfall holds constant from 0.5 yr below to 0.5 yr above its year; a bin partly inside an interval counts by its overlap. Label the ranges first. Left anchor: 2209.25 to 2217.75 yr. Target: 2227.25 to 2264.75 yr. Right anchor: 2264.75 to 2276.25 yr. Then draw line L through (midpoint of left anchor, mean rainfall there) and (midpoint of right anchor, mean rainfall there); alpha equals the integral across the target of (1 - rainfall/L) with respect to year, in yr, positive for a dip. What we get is 3.81 yr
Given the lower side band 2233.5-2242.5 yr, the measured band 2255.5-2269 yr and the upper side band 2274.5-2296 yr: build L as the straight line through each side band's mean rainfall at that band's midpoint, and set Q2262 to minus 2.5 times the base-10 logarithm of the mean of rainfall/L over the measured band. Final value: -0.17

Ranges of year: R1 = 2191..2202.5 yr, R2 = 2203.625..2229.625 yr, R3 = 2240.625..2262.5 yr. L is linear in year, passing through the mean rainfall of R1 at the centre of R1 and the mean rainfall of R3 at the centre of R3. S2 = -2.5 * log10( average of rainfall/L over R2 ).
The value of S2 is 0.25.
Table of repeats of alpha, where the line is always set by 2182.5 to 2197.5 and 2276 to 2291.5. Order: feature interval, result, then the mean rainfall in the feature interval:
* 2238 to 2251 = 2.5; 1.36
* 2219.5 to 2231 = 2.4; 1.4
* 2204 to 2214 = 2.4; 1.4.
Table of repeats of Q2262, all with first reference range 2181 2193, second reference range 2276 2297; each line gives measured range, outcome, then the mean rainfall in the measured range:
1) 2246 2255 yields 0.14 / 1.39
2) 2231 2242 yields 0.18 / 1.39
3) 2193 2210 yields 0.06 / 1.71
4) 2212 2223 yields 0.22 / 1.41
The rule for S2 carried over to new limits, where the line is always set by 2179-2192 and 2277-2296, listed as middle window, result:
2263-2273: -0.181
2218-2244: 0.177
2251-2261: 0.039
